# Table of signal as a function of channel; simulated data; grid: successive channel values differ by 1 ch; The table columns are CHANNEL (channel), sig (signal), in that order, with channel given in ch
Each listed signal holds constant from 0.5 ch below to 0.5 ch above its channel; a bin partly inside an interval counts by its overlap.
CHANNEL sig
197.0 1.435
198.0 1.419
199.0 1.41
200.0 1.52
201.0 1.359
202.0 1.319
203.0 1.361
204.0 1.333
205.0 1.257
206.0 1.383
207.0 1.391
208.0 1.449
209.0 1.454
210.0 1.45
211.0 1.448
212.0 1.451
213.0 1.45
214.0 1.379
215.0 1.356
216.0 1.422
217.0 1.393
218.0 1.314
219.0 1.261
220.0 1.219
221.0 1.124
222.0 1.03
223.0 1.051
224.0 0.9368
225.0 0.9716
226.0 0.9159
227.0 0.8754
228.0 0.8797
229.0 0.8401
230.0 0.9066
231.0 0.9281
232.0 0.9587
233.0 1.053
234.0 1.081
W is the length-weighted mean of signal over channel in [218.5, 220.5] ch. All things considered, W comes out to 1.24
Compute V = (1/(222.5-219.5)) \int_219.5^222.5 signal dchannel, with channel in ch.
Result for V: 1.12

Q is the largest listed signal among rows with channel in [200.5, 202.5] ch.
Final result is 1.359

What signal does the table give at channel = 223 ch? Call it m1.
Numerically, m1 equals 1.051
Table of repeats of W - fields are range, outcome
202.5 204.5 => 1.35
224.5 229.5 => 0.897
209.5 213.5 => 1.45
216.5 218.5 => 1.35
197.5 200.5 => 1.45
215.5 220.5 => 1.32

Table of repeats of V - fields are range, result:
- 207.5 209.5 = 1.45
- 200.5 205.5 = 1.33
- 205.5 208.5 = 1.41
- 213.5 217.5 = 1.39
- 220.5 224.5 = 1.04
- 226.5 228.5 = 0.878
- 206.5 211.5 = 1.44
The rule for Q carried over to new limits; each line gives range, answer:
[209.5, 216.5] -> 1.451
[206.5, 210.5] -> 1.454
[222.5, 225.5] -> 1.051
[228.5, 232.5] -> 0.9587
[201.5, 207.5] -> 1.391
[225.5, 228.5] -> 0.9159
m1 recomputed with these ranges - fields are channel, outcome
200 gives 1.52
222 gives 1.03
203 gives 1.361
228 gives 0.8797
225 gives 0.9716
